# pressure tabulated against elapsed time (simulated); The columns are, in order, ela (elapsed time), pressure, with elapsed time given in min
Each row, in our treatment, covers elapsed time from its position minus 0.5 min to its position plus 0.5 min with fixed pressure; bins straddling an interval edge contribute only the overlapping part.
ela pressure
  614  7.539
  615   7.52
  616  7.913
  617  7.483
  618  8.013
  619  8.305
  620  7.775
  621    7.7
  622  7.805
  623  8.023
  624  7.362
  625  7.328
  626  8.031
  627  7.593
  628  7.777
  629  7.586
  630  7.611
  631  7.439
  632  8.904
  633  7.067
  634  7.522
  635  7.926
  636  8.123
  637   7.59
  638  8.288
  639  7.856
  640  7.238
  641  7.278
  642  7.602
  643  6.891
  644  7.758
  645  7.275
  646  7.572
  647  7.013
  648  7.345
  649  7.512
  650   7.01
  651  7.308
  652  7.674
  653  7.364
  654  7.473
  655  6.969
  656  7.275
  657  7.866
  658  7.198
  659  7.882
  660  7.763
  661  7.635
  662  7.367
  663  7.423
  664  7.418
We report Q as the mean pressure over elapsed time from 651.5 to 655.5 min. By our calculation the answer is 7.37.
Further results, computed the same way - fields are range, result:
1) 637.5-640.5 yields 7.79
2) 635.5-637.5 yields 7.86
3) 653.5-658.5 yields 7.36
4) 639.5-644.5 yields 7.35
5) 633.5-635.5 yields 7.72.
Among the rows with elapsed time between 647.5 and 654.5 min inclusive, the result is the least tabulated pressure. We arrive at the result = 7.01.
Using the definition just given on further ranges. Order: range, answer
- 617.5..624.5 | 7.362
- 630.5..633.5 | 7.067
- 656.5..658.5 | 7.198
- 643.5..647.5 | 7.013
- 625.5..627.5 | 7.593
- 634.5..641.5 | 7.238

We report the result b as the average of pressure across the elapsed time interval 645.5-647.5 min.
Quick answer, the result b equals 7.29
